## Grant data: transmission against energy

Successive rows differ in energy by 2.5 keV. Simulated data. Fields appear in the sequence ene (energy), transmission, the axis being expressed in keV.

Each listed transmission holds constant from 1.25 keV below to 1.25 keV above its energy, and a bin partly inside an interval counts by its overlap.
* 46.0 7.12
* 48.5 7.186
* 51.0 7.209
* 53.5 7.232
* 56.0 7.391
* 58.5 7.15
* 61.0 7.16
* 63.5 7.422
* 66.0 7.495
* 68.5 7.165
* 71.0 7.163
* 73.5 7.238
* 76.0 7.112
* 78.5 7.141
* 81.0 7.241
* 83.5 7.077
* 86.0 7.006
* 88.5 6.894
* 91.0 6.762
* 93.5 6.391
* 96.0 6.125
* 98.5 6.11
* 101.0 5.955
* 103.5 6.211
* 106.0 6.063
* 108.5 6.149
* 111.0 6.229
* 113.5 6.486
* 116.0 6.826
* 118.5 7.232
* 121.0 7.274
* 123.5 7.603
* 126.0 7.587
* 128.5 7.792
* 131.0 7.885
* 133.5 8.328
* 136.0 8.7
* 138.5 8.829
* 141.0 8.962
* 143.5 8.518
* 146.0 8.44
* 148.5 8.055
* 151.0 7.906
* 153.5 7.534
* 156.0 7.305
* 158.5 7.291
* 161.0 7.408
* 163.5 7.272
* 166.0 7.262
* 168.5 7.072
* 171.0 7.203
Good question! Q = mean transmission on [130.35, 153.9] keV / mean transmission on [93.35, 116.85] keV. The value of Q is 1.3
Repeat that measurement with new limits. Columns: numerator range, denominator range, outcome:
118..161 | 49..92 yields 1.11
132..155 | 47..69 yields 1.15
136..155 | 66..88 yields 1.16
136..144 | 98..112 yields 1.44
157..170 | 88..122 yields 1.12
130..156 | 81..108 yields 1.28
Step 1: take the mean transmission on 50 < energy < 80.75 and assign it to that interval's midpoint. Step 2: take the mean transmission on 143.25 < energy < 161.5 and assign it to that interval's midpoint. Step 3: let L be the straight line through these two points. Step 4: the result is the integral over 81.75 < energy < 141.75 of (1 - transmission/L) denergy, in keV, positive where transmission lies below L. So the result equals 3.6 keV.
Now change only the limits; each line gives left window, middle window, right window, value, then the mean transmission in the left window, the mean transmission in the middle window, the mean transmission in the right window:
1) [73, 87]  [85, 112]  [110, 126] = 2.8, 7.13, 6.35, 7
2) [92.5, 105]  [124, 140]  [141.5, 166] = -2.3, 6.15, 8.17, 7.76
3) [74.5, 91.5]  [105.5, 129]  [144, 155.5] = 1.9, 7.05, 6.92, 7.97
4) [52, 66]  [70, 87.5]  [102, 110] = -0.9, 7.29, 7.14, 6.14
